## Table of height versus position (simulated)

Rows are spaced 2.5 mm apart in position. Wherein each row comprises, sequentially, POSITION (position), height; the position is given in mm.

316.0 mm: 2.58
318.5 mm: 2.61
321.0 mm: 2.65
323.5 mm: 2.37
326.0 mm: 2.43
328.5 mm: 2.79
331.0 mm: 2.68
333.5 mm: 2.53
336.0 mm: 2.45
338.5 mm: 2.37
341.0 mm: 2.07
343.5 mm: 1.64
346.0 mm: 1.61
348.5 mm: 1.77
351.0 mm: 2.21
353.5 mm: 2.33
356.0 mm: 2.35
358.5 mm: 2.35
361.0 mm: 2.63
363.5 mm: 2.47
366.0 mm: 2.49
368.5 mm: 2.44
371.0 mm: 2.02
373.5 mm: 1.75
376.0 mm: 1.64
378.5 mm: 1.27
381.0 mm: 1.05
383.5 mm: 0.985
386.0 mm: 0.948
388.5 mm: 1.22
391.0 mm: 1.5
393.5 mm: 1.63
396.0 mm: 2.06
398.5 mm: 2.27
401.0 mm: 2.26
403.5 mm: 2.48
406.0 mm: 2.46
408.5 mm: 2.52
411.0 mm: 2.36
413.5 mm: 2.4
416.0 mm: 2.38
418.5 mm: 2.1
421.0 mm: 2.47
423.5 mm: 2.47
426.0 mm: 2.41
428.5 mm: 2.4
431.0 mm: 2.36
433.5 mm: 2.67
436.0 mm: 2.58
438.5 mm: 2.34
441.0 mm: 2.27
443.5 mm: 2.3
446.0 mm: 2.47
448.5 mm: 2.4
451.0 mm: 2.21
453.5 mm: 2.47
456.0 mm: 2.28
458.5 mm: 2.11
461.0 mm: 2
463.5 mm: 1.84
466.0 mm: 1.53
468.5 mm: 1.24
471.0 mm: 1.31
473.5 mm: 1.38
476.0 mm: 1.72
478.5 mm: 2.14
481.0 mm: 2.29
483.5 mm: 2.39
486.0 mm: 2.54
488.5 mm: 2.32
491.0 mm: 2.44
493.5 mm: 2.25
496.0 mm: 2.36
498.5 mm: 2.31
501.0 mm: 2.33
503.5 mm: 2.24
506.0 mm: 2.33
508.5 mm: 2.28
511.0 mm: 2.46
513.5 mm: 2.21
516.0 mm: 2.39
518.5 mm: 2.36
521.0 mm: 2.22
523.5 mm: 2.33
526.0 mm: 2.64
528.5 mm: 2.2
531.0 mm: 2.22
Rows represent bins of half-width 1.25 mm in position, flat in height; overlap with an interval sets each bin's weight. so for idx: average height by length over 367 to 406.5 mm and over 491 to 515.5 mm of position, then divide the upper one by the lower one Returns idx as 1.33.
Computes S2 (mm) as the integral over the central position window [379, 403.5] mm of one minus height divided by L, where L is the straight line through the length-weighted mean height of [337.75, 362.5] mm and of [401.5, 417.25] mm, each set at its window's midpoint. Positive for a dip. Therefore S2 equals 7.9 mm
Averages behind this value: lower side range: 2.13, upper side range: 2.43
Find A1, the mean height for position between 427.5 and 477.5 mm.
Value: 2.09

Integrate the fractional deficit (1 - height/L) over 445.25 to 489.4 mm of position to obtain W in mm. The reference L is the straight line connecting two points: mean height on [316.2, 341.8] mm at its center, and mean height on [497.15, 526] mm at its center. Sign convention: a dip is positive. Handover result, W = 6.4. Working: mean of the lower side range 2.51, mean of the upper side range 2.33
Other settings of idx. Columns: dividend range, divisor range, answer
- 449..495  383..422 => 1.01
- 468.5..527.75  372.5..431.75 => 1.12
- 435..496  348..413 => 1.07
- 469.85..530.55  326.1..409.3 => 1.09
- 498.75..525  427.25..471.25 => 1.07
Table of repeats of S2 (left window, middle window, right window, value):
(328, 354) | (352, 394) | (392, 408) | 7.00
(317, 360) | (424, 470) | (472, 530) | 1.29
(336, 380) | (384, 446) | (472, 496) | -2.02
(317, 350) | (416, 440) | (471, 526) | -1.59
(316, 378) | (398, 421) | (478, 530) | -0.71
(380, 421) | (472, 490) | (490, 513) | 1.17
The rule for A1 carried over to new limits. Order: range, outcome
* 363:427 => 1.99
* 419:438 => 2.46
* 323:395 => 2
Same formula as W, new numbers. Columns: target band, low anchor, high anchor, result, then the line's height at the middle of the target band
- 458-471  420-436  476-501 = 3.8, 2.37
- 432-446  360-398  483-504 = -2.5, 2.07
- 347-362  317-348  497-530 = 0.5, 2.34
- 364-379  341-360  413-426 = 1.0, 2.14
